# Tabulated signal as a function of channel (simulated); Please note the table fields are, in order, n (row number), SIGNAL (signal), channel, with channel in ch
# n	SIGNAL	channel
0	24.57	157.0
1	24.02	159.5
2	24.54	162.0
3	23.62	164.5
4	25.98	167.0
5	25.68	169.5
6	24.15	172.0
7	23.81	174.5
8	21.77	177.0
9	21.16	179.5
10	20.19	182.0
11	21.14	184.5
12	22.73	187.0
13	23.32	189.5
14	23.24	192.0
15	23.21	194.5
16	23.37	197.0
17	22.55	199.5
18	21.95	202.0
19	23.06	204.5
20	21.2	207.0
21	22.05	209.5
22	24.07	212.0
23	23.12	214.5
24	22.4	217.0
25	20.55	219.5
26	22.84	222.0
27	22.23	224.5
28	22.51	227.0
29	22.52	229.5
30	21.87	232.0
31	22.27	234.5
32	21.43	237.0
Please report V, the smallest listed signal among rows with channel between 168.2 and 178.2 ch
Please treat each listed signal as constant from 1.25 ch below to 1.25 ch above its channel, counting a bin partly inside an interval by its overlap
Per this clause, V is 21.77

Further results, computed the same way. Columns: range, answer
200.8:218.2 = 21.2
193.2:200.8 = 22.55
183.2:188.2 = 21.14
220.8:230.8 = 22.23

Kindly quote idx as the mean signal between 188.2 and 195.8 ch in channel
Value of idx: 23.3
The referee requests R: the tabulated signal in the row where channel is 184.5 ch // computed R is 21.14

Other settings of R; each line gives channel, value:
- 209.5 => 22.05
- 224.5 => 22.23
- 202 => 21.95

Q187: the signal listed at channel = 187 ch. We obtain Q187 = 22.73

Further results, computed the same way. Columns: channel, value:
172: 24.15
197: 23.37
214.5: 23.12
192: 23.24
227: 22.51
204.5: 23.06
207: 21.2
